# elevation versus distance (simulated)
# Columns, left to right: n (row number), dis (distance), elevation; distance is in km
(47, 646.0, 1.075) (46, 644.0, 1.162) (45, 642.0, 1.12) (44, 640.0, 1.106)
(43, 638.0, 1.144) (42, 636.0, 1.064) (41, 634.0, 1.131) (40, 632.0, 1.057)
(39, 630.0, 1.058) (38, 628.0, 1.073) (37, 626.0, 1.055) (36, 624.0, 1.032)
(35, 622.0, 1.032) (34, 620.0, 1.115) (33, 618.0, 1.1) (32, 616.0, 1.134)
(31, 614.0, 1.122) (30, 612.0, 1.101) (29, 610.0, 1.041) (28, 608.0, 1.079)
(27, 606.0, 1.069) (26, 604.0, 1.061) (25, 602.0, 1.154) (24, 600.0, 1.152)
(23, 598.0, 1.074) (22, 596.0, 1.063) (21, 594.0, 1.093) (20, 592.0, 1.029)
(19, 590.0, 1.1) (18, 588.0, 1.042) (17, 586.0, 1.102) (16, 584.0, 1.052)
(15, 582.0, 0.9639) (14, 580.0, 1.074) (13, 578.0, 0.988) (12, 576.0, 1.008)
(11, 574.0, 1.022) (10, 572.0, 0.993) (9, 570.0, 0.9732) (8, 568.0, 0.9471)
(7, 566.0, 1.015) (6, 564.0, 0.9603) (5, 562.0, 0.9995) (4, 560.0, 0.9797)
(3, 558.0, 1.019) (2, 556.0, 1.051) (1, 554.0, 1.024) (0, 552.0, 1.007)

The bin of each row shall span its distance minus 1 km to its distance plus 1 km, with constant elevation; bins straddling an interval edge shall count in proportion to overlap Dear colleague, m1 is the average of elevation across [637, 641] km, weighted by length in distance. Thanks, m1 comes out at 1.12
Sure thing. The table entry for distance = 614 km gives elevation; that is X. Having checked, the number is 1.122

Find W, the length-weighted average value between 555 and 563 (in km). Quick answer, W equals 1.01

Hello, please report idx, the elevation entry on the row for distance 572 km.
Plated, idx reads 0.993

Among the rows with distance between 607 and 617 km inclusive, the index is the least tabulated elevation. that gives 1.041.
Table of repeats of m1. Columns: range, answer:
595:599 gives 1.07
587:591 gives 1.07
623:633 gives 1.06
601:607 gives 1.09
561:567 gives 0.992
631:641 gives 1.1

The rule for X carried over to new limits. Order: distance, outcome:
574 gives 1.022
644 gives 1.162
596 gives 1.063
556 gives 1.051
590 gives 1.1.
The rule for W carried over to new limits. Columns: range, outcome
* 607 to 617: 1.1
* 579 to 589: 1.05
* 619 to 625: 1.06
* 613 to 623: 1.1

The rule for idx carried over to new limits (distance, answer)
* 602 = 1.154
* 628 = 1.073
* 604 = 1.061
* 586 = 1.102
